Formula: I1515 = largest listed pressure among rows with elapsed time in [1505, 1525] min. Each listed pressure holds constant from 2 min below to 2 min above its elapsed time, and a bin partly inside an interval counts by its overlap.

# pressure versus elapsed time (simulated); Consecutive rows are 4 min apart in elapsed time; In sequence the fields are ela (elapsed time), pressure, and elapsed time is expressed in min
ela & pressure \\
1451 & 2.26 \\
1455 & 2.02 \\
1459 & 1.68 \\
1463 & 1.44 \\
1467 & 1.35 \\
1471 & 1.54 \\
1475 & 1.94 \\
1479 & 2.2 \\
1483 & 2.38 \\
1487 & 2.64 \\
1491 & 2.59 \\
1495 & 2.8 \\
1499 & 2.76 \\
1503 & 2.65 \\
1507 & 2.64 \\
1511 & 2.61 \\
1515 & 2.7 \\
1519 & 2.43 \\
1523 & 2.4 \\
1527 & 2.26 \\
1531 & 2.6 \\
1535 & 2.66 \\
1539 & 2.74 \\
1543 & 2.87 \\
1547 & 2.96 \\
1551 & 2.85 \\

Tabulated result 2.7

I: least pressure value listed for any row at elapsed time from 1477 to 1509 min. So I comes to 2.2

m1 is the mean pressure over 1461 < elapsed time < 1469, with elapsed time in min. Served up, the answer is 1.4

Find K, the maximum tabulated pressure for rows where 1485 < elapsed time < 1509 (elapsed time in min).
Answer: 2.8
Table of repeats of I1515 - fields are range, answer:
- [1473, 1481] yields 2.2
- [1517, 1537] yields 2.66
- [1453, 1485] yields 2.38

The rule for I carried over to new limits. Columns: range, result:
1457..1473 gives 1.35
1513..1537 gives 2.26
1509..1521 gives 2.43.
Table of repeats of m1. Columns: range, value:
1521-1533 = 2.42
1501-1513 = 2.63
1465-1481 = 1.76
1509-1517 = 2.66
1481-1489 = 2.51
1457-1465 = 1.56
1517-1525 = 2.42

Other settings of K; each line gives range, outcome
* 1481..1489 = 2.64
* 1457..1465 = 1.68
